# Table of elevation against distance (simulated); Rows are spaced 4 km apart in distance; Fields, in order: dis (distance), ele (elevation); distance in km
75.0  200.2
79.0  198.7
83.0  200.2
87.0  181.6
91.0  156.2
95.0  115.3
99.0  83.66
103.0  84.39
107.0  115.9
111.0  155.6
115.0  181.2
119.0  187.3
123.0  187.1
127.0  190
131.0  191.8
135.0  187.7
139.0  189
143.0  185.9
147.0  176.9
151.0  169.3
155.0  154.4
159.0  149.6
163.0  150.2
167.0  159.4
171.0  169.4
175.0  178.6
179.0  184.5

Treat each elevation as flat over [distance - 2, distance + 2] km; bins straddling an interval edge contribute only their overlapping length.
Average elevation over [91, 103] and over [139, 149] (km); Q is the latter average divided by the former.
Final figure 1.7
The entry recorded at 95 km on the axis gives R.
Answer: 115.3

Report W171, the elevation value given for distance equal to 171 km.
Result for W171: 169.4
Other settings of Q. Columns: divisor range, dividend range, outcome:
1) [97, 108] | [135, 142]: 2.03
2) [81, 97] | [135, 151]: 1.12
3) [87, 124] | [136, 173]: 1.18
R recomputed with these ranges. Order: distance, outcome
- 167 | 159.4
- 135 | 187.7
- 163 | 150.2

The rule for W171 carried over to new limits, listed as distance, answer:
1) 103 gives 84.39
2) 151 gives 169.3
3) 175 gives 178.6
